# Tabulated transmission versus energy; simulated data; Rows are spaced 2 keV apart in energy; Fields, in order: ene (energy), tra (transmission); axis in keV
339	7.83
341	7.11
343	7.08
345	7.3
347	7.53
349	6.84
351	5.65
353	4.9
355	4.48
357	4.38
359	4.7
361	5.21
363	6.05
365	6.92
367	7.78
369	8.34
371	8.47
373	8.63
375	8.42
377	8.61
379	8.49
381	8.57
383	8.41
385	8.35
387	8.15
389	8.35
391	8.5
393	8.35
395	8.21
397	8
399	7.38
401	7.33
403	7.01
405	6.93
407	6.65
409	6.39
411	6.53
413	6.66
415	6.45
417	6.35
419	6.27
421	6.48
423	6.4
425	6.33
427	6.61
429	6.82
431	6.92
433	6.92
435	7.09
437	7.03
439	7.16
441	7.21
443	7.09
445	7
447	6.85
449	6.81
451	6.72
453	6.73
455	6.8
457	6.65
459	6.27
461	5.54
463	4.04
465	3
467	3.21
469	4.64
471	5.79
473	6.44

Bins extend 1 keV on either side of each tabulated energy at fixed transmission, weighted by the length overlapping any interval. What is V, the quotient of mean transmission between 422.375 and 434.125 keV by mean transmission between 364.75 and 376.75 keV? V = 0.81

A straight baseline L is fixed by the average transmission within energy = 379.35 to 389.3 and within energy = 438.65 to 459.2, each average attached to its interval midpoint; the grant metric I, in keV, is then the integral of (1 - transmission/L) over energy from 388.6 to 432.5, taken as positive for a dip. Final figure 4.23 keV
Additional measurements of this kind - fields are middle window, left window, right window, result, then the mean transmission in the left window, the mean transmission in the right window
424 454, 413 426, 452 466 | -4.5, 6.4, 5.58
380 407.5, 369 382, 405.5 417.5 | -1.4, 8.52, 6.53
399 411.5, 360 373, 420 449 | 0.3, 7.24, 6.85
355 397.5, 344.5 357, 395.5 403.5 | -5.0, 5.93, 7.51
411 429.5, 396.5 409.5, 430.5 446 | 1.6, 7.09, 7.06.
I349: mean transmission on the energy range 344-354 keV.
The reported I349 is 6.44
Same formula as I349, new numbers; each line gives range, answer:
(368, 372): 8.41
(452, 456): 6.77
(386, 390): 8.25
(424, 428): 6.47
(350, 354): 5.28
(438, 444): 7.15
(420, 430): 6.53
